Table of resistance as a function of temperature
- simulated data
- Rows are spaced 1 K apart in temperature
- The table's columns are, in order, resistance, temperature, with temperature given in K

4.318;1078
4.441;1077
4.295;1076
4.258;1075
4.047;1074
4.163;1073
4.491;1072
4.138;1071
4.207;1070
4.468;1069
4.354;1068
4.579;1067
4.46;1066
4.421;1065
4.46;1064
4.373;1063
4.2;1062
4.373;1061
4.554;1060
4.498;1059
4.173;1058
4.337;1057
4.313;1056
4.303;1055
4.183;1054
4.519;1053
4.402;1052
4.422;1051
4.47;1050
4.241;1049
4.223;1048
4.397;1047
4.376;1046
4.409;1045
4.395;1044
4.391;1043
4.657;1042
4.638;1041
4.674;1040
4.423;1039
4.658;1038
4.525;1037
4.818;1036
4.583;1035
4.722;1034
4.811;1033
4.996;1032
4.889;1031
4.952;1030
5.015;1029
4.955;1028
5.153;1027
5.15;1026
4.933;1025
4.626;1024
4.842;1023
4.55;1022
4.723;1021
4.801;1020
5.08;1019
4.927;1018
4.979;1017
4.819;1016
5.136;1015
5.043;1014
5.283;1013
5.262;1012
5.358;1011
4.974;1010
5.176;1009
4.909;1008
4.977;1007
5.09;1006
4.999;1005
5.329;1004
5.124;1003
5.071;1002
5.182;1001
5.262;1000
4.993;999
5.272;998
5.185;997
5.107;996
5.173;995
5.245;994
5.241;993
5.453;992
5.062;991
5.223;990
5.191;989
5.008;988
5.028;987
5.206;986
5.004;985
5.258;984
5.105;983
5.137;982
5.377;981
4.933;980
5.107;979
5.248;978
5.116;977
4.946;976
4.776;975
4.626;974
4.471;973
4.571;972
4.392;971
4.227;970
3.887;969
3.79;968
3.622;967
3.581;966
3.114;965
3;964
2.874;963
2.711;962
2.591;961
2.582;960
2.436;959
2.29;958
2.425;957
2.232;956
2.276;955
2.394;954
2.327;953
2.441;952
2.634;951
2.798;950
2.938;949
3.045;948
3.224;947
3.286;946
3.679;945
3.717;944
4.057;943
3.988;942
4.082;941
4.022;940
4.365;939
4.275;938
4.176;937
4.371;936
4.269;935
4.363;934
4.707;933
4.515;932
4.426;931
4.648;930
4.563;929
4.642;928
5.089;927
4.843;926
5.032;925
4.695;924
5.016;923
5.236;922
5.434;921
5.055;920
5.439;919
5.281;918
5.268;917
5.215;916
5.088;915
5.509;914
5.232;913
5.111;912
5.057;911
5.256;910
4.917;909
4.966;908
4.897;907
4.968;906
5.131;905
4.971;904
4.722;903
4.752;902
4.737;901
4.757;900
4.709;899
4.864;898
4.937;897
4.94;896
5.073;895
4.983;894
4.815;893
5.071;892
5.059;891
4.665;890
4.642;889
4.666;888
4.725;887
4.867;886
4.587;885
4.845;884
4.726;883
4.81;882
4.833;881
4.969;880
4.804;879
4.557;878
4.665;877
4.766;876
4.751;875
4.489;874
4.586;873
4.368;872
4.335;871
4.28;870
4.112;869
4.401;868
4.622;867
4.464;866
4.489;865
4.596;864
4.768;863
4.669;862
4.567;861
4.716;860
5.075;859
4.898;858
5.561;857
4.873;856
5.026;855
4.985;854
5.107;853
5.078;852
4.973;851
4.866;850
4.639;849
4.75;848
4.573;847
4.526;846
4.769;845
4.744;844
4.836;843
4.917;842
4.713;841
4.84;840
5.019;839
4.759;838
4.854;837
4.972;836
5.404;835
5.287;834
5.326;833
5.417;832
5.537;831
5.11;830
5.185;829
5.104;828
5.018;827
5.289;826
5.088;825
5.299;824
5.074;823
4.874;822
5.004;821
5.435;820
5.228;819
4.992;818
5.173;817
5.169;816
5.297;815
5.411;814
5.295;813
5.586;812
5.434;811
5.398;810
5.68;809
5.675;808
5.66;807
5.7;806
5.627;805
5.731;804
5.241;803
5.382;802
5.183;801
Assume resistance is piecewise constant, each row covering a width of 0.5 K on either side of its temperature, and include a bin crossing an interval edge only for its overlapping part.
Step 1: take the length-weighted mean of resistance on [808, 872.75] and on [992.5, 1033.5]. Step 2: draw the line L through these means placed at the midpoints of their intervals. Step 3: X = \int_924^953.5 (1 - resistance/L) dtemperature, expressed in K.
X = 6.2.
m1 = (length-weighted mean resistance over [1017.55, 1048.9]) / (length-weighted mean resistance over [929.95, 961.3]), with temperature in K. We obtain 1.38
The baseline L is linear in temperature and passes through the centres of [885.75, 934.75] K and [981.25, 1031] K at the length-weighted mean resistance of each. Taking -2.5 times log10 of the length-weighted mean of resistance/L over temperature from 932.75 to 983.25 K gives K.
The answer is 0.32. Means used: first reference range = 4.93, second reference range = 5.07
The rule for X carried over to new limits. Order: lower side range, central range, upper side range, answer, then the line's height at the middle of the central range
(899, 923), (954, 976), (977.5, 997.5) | 7.6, 5.14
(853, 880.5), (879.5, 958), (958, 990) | 1.0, 4.49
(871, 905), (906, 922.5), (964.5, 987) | -1.6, 4.73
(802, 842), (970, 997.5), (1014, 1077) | -1.6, 4.76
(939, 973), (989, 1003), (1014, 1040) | -3.6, 4.14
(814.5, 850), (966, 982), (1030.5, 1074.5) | 0.2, 4.66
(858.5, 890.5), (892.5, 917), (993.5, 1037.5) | -1.4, 4.72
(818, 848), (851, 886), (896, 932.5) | 2.0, 5.01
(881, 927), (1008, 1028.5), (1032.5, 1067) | -1.9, 4.57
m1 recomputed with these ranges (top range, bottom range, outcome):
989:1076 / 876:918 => 0.96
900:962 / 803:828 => 0.78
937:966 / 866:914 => 0.65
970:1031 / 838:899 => 1.06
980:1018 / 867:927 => 1.05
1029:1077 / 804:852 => 0.87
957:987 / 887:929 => 0.83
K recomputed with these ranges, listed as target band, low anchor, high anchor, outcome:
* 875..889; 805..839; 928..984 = -0.031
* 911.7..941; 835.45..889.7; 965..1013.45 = 0.006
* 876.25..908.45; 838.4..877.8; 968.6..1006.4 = -0.007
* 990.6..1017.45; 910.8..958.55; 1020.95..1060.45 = -0.160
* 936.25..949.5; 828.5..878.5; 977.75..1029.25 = 0.301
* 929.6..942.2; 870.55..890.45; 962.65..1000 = 0.092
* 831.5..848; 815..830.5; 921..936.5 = 0.032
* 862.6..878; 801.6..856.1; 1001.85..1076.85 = 0.122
